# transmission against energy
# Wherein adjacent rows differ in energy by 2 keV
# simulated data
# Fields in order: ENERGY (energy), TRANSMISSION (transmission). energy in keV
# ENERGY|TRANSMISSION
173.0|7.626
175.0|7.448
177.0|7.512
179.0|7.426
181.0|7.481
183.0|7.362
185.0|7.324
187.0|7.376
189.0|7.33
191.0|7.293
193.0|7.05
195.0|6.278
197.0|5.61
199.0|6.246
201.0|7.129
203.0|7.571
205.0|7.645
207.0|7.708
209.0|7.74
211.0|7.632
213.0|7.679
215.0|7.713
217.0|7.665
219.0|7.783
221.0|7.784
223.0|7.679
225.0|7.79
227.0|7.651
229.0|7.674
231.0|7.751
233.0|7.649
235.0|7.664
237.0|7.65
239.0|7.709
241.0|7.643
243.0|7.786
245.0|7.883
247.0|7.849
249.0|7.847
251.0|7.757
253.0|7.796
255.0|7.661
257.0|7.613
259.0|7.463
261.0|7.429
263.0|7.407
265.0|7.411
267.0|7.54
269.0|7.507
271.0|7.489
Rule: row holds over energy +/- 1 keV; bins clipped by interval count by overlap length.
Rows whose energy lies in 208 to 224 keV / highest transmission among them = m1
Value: 7.784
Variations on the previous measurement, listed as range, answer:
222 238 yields 7.79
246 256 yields 7.849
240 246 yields 7.883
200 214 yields 7.74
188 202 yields 7.33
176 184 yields 7.512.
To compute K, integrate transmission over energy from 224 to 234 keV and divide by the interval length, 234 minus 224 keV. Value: 7.7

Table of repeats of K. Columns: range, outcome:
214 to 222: 7.74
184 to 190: 7.34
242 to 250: 7.84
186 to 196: 7.07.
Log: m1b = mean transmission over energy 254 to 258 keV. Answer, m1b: 7.64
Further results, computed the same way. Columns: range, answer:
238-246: 7.76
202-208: 7.64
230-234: 7.7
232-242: 7.66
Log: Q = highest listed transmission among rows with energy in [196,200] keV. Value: 6.246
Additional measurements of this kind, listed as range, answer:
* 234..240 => 7.709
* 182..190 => 7.376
